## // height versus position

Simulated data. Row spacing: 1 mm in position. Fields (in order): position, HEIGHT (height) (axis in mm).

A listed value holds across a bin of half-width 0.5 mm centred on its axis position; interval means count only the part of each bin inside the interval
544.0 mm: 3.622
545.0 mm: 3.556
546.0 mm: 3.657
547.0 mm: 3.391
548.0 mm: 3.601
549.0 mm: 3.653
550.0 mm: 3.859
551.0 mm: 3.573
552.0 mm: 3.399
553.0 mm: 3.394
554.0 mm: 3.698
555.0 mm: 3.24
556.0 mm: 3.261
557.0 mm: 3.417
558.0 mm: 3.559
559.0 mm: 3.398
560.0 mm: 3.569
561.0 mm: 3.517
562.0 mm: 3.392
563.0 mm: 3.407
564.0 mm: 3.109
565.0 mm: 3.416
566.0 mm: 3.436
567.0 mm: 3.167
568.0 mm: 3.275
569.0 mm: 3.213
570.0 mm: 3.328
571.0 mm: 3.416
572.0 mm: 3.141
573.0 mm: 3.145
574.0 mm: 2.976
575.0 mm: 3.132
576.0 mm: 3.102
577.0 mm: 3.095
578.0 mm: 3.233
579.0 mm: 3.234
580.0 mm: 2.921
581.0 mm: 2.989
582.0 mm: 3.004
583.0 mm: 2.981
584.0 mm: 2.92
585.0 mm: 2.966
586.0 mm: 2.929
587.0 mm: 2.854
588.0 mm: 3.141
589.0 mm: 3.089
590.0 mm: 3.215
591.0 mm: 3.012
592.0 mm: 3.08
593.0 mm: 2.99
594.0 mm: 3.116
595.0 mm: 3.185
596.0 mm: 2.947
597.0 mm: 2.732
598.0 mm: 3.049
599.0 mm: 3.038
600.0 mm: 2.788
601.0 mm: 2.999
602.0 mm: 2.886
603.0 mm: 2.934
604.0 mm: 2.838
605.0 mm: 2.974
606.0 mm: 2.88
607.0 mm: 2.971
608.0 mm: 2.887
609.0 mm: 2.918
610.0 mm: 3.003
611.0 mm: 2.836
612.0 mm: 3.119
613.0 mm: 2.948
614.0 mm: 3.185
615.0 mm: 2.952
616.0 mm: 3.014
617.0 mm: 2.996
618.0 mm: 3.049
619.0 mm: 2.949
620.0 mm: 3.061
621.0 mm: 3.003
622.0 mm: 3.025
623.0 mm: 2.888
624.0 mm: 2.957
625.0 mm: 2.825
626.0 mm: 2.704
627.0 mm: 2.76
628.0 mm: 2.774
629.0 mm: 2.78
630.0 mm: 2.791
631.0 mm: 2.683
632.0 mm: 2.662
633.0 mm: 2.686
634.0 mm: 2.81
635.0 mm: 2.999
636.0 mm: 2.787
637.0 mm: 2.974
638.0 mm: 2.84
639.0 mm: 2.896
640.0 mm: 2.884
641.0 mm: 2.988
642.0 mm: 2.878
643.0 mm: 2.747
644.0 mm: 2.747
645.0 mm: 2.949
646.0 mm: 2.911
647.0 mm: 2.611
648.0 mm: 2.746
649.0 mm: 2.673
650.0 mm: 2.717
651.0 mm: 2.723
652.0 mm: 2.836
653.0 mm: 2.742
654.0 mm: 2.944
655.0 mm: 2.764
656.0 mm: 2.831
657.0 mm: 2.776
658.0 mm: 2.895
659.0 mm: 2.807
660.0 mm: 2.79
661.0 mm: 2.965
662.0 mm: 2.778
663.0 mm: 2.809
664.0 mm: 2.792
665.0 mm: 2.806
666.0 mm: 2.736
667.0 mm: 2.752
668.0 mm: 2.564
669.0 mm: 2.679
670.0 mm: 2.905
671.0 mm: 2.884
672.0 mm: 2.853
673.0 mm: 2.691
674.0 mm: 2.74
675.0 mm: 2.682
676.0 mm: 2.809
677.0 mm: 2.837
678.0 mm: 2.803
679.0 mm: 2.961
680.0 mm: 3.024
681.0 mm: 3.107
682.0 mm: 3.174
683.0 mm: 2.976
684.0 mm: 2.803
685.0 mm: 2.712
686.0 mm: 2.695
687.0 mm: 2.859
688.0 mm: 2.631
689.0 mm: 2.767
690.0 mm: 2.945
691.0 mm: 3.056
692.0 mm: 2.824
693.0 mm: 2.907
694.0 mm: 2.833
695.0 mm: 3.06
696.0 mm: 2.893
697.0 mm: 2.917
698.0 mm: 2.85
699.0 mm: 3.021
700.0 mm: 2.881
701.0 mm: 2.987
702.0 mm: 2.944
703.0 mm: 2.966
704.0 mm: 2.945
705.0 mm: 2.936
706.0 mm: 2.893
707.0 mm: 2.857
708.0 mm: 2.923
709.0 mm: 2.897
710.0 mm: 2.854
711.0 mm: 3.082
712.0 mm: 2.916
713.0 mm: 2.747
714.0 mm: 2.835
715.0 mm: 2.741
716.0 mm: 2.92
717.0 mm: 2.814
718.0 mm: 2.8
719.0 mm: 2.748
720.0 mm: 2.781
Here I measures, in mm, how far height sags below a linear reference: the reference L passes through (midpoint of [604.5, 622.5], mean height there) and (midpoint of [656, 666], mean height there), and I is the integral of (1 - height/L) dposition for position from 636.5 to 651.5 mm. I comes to 0.32 mm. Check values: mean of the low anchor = 2.99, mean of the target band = 2.82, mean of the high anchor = 2.82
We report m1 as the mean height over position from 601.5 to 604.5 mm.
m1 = 2.89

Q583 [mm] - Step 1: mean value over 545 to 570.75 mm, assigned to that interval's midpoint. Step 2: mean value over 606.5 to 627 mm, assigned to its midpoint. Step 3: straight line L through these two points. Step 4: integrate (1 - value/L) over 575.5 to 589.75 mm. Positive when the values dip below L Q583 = 0.9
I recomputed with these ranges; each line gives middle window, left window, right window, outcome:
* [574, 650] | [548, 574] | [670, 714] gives 6.3 mm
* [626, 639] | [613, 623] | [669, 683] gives 0.8 mm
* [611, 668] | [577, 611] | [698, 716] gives 2.1 mm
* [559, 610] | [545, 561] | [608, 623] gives 2.5 mm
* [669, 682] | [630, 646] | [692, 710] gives 0.1 mm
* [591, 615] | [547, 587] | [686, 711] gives 1.6 mm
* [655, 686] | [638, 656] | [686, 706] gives 0.3 mm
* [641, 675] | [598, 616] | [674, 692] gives 1.2 mm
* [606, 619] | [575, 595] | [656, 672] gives -0.1 mm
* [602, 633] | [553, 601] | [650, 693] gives 1.2 mm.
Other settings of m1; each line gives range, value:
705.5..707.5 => 2.88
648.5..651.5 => 2.7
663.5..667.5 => 2.77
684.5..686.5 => 2.7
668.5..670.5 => 2.79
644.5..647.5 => 2.82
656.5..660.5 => 2.82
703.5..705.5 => 2.94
